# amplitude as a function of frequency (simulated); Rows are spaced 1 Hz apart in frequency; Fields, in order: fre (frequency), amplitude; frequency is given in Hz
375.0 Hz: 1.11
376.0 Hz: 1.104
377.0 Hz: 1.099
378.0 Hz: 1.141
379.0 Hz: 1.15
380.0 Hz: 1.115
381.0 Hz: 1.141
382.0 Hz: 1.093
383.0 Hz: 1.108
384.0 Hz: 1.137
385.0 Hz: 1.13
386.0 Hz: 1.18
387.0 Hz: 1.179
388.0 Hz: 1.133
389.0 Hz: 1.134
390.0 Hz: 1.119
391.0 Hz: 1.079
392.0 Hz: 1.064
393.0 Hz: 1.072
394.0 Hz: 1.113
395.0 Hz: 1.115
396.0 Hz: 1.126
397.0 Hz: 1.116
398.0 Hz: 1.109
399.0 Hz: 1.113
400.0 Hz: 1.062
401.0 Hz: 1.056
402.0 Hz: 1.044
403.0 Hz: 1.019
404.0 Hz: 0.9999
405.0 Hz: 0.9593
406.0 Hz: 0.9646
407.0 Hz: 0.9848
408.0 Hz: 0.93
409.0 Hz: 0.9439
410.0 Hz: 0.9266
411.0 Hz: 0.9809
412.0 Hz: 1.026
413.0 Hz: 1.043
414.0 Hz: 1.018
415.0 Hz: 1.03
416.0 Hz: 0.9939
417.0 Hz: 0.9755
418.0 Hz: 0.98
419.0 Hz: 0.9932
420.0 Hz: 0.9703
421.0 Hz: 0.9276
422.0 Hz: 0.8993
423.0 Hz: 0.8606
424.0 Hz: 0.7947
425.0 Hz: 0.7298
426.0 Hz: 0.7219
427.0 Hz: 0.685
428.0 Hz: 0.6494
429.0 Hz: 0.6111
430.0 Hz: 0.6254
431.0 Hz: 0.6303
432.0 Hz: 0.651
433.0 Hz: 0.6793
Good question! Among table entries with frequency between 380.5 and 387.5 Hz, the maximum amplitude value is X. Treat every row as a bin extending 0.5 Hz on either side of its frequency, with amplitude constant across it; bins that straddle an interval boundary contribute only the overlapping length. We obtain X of 1.18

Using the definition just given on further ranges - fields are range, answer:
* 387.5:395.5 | 1.134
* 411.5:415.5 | 1.043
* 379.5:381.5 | 1.141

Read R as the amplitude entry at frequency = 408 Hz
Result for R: 0.93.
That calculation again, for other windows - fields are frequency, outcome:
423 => 0.8606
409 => 0.9439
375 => 1.11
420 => 0.9703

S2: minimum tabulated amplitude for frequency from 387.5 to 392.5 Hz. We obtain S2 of 1.064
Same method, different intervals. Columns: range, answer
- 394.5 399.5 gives 1.109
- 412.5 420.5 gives 0.9703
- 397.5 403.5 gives 1.019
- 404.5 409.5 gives 0.93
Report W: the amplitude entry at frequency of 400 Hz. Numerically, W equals 1.062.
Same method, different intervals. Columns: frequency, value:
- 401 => 1.056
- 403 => 1.019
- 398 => 1.109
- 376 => 1.104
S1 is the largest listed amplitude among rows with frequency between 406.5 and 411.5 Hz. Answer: 0.9848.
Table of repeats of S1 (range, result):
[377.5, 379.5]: 1.15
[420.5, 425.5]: 0.9276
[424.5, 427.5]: 0.7298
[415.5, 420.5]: 0.9939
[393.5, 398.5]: 1.126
